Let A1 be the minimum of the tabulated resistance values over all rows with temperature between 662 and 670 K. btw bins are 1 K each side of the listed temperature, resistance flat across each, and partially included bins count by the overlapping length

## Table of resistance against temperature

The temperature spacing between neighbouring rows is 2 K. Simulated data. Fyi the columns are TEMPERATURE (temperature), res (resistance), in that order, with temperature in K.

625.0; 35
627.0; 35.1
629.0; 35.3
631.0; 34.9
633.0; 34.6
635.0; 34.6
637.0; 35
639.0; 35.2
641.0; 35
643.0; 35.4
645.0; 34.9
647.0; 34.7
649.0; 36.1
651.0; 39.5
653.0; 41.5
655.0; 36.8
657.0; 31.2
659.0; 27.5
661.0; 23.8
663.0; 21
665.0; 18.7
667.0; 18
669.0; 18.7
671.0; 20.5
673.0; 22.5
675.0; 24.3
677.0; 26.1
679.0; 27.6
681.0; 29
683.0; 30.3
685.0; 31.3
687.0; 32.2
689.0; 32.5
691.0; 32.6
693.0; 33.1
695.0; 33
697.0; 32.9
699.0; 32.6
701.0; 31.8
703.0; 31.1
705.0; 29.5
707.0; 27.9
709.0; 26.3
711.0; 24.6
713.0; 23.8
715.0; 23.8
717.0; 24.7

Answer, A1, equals 18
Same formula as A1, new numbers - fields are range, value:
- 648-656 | 36.1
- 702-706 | 29.5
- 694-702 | 31.8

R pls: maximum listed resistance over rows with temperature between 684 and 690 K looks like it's 32.5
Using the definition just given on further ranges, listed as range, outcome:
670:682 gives 29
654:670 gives 36.8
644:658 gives 41.5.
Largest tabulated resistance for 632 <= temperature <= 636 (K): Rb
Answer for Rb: 34.6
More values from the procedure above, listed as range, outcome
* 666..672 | 20.5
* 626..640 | 35.3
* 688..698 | 33.1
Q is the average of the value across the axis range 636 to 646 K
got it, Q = 35.1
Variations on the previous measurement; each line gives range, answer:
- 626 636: 34.9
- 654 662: 29.8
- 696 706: 31.6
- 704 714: 26.4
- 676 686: 28.9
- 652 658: 36.5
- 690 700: 32.8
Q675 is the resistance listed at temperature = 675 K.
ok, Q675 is 24.3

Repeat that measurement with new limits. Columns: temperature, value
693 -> 33.1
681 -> 29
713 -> 23.8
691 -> 32.6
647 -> 34.7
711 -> 24.6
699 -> 32.6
